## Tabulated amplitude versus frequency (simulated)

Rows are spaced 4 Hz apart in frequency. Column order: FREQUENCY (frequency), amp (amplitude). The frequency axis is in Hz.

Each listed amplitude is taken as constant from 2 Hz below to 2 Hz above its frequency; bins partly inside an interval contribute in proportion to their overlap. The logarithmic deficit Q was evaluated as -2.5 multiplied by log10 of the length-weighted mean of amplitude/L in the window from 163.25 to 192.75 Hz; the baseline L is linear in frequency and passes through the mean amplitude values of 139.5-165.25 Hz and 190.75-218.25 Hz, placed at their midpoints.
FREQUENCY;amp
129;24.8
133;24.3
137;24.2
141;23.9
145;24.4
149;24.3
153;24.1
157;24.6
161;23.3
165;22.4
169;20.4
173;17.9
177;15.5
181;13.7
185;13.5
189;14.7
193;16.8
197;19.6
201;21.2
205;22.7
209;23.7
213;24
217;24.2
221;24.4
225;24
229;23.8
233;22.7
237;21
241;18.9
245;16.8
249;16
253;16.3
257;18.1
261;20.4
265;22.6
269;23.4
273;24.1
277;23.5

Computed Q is 0.33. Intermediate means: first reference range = 24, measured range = 16.8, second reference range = 21.6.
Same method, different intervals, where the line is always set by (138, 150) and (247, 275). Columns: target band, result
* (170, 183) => 0.39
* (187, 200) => 0.28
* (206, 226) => -0.11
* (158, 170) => 0.05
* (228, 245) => 0.00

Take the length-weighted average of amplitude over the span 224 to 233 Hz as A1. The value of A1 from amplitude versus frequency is 23.6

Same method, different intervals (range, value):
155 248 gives 20.4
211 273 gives 21.2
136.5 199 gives 20.1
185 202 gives 17.4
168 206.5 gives 17.5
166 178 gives 18.5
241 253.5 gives 16.8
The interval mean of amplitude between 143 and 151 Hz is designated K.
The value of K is 24.4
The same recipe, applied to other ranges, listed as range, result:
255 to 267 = 20.4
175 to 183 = 14.6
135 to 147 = 24.2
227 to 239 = 22.5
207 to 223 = 24.1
